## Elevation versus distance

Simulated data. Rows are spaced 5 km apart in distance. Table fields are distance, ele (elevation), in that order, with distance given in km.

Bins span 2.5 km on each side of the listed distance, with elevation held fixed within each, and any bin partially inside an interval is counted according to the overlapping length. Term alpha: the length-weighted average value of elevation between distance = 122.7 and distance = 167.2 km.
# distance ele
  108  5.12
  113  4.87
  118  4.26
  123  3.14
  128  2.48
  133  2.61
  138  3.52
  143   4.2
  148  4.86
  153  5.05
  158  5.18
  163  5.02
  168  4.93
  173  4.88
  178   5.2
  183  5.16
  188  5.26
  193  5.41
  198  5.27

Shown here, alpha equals 4.08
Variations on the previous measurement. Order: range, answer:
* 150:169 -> 5.05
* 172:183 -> 5.09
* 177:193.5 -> 5.24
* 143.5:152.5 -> 4.76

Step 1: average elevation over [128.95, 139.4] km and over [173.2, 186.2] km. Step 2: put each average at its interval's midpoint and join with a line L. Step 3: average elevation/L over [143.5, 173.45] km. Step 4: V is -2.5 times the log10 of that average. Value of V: -0.21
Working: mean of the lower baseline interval 2.93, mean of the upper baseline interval 5.13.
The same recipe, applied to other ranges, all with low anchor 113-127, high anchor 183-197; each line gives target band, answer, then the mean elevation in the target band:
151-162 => -0.12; 5.11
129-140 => 0.35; 2.96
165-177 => -0.01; 4.95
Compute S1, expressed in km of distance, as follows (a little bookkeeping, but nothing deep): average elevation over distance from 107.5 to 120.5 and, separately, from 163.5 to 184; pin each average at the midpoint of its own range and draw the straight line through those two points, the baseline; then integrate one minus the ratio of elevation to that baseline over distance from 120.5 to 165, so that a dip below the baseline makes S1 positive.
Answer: 8.0 km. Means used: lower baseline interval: 4.69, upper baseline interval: 5.03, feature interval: 4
